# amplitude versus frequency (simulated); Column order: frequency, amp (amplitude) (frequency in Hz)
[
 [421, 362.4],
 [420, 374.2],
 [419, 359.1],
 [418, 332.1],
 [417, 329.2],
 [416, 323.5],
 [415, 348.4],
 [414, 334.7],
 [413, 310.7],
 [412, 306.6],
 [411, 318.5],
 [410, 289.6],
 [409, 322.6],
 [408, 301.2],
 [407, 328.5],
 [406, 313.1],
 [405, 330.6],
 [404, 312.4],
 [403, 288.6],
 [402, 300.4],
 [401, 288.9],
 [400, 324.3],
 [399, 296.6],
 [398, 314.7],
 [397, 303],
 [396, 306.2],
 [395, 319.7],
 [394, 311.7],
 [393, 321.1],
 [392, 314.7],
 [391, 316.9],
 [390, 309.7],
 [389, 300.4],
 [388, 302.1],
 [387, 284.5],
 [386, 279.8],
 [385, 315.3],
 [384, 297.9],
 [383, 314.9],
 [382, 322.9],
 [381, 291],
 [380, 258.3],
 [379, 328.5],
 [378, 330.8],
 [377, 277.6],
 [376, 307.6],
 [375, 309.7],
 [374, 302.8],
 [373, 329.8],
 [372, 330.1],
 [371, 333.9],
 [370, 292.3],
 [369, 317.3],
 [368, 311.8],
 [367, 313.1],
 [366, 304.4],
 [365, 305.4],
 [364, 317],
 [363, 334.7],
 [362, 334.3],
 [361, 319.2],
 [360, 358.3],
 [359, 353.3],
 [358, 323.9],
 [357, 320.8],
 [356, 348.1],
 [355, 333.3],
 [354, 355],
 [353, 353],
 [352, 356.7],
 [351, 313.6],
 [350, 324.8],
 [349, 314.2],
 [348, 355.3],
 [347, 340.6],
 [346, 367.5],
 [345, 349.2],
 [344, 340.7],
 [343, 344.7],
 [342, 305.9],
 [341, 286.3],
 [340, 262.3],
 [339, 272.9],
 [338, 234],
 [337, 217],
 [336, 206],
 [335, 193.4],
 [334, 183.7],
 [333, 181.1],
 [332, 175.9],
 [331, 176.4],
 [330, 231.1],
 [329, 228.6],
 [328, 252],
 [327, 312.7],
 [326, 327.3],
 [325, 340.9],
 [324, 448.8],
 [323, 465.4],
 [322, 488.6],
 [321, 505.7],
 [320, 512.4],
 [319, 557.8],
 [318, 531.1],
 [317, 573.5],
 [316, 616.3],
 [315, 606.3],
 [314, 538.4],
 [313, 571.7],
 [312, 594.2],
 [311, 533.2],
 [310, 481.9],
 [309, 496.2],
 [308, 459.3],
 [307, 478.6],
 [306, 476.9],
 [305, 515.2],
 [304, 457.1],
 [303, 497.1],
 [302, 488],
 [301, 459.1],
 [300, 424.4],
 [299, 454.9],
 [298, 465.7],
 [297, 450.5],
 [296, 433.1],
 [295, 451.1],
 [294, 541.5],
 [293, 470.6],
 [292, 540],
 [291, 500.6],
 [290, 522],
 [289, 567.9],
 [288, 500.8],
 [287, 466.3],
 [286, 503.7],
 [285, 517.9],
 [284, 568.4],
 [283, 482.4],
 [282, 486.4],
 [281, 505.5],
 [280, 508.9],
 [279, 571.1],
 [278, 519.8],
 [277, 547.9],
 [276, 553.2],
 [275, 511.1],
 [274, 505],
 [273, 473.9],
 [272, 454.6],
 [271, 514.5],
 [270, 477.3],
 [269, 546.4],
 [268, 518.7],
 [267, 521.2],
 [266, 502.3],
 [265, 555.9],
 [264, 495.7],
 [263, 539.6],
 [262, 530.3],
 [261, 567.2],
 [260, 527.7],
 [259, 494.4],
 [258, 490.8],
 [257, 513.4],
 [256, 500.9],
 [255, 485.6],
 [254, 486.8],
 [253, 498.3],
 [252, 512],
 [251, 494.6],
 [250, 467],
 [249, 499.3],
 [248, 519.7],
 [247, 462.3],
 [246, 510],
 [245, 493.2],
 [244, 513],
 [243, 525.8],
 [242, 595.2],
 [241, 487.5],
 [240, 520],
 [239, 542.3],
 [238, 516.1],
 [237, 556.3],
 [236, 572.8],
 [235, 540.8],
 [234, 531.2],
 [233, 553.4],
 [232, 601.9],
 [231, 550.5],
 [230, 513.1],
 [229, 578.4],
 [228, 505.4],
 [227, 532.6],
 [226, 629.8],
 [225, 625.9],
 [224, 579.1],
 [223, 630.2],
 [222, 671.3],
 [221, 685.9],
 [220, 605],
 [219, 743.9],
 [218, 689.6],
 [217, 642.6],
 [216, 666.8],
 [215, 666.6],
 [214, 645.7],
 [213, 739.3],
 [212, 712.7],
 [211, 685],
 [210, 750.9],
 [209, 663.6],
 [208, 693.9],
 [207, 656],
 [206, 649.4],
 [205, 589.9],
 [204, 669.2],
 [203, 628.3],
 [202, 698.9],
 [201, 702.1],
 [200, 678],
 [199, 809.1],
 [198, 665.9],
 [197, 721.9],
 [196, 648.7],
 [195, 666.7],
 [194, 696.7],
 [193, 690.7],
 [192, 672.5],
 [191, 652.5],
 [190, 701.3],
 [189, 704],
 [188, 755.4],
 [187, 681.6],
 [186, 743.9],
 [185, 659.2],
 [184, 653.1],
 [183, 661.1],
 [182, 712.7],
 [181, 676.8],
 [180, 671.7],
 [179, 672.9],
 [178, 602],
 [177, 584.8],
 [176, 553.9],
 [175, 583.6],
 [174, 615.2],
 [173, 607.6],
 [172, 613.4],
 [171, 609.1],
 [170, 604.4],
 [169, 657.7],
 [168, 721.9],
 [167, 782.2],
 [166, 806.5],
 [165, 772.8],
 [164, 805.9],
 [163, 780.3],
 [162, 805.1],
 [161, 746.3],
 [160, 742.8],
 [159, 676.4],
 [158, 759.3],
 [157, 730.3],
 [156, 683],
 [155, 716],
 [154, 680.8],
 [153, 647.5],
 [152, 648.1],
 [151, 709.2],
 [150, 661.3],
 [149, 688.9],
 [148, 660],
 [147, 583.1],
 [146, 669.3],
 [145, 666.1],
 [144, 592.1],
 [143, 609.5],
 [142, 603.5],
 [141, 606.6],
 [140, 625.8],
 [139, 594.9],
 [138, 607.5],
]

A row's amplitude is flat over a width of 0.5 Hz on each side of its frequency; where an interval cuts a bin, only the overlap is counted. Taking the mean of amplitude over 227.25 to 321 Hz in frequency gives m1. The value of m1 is 515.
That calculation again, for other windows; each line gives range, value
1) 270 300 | 501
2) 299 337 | 419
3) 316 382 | 328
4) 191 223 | 680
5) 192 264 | 595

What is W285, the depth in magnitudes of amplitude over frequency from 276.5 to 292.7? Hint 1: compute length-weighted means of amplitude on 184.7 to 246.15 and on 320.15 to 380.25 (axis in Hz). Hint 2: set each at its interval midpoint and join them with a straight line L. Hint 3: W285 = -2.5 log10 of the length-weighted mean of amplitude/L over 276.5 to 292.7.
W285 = -0.11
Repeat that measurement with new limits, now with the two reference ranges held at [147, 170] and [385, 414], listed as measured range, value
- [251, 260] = 0.11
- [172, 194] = 0.02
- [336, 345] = 0.40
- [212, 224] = -0.09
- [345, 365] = 0.14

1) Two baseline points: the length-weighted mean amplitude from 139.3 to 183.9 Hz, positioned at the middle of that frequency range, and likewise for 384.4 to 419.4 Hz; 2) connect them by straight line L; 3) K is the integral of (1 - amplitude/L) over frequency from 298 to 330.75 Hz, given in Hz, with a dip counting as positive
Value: -1.41 Hz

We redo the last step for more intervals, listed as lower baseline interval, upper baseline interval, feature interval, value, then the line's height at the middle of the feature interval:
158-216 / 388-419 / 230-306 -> 4.91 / 546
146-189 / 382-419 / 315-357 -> 7.60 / 415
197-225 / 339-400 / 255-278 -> 1.44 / 550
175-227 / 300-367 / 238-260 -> 2.23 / 563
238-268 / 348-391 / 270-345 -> -2.21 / 421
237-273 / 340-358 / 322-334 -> 2.74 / 373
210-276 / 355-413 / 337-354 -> 2.69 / 379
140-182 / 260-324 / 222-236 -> 0.42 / 589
